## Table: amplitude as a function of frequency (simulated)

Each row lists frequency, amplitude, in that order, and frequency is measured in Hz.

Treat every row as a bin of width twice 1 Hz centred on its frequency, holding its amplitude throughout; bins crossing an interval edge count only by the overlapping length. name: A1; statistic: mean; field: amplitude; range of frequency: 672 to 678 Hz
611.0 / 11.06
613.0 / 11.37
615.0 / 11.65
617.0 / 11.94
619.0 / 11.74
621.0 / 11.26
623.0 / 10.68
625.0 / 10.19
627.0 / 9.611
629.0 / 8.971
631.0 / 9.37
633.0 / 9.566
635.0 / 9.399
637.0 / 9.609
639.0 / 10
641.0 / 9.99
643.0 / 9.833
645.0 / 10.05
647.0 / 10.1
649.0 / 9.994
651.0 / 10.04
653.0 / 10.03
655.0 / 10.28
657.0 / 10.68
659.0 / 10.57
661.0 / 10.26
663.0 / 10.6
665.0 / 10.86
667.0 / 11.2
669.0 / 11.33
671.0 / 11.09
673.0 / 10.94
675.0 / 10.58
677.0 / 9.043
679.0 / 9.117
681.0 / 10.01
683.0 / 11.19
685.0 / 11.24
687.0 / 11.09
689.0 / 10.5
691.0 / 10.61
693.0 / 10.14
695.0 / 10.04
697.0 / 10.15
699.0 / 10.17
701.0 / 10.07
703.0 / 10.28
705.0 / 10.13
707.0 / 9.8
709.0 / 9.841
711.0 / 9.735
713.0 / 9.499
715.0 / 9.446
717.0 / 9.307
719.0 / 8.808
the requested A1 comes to 10.2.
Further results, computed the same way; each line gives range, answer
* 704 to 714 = 9.8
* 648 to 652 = 10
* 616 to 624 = 11.4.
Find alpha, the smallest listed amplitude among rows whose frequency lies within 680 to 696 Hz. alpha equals 10.01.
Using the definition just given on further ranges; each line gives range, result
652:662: 10.03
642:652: 9.833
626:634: 8.971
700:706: 10.07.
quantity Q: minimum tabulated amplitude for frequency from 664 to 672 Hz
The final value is 10.86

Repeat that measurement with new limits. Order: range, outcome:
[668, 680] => 9.043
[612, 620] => 11.37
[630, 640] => 9.37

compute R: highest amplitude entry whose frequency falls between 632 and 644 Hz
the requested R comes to 10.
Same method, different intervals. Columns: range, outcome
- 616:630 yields 11.94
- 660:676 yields 11.33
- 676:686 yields 11.24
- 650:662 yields 10.68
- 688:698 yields 10.61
